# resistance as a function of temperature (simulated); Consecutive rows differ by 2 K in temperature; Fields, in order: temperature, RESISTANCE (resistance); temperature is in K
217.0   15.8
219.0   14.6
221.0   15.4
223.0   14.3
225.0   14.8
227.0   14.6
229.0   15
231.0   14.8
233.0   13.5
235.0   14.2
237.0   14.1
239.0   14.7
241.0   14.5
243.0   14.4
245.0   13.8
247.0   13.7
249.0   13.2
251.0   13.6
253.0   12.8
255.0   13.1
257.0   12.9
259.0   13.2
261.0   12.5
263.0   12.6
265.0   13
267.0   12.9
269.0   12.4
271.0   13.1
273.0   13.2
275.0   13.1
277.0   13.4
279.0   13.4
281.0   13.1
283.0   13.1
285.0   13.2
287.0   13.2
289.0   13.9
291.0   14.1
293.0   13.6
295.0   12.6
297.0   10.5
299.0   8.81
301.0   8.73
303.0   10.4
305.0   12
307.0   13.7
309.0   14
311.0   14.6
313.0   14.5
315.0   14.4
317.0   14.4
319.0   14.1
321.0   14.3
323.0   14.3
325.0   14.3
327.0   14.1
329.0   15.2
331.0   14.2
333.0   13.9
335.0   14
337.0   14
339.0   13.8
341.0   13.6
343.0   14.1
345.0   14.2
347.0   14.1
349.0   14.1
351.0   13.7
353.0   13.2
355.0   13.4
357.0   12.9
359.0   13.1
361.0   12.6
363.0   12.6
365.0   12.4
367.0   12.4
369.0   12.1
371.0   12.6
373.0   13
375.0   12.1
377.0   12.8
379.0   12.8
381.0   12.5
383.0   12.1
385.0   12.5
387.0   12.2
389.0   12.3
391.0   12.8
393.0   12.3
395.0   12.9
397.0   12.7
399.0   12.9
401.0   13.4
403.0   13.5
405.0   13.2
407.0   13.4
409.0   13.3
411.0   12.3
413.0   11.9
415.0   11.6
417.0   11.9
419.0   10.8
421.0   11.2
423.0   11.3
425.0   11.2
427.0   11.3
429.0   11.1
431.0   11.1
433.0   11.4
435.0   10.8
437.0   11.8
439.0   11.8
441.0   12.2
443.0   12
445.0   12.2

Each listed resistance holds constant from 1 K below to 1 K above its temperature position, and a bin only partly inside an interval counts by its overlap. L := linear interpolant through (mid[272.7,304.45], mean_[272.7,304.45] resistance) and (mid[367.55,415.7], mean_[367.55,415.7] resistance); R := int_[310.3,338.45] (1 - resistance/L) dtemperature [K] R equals -4.1 K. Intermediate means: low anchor 12.4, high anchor 12.6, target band 14.3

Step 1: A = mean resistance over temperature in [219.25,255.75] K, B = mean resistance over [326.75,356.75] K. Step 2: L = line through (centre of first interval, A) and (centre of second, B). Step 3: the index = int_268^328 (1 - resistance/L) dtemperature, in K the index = 4.05 K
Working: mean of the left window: 14.2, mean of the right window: 13.9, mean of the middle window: 13.1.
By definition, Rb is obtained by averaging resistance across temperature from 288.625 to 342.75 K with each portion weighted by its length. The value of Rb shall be 13.3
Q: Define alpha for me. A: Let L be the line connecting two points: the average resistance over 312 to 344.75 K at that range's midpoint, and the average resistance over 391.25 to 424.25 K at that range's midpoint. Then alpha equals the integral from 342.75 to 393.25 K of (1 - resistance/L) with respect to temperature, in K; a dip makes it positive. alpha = 1.7 K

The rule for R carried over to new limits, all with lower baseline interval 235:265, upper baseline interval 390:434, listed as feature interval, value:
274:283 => 0.0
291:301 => 1.3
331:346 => -1.4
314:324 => -1.1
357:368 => -0.1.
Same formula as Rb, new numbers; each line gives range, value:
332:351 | 14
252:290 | 13.1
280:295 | 13.4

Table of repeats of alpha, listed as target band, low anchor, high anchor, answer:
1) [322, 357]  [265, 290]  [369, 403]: -3.06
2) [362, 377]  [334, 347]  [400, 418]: 1.07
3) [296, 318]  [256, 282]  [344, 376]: 1.08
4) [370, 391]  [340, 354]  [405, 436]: 0.59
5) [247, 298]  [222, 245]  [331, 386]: 3.57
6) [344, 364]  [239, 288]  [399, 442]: -1.41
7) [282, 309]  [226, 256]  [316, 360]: 3.41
